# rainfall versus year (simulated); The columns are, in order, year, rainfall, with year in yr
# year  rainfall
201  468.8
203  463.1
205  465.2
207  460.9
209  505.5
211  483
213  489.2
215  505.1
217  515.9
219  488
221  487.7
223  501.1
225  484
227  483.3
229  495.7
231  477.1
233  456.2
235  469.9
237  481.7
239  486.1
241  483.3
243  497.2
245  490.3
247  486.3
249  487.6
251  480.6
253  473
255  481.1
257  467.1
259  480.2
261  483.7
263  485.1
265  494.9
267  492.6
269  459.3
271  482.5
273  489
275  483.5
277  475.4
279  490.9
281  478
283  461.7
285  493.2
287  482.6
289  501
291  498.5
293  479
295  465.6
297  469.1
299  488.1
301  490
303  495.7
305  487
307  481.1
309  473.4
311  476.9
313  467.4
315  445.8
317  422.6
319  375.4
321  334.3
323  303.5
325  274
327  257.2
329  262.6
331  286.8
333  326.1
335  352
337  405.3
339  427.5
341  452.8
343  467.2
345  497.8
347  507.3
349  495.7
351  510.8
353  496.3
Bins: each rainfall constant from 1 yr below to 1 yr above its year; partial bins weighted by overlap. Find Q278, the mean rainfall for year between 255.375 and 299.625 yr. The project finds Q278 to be 482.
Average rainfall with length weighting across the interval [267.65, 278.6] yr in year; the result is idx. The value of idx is 479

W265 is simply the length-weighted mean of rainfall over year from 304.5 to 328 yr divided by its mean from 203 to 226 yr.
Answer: 0.81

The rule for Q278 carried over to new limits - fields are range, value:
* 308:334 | 362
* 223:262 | 482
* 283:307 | 485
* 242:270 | 483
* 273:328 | 447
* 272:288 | 482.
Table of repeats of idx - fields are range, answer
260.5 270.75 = 483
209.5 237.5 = 487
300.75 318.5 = 468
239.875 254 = 485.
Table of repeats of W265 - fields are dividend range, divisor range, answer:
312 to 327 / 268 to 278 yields 0.77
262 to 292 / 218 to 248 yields 1.00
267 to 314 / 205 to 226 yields 0.98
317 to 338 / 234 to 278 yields 0.67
